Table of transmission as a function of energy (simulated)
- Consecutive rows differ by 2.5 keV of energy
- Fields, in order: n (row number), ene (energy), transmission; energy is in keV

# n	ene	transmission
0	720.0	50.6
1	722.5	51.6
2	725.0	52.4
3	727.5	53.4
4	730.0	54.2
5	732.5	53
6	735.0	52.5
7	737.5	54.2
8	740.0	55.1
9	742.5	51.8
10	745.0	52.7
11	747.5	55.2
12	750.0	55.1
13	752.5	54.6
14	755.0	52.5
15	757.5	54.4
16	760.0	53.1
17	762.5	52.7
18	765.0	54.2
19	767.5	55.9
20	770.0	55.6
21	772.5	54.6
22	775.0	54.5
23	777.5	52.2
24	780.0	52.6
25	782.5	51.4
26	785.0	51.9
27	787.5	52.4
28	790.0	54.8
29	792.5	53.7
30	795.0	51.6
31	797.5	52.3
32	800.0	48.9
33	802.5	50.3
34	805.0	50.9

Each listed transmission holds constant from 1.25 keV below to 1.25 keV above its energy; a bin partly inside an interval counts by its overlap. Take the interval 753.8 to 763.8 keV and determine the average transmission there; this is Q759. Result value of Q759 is 53.2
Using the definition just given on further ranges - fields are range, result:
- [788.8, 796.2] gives 53.4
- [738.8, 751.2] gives 54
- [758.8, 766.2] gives 53.3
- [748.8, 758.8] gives 54.1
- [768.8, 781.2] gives 53.9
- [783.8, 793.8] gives 53.2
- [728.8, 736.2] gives 53.2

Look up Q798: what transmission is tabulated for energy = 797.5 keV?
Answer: 52.3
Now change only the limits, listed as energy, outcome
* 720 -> 50.6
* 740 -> 55.1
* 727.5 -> 53.4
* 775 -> 54.5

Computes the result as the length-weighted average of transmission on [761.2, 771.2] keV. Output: 54.6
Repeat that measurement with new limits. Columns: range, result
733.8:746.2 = 53.3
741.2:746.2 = 52.3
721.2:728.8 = 52.5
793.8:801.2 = 50.9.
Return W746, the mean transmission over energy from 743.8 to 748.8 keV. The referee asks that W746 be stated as 54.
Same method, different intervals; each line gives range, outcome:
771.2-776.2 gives 54.6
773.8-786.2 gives 52.5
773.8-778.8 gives 53.3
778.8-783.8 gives 52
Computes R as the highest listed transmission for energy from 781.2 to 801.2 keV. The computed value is 54.8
